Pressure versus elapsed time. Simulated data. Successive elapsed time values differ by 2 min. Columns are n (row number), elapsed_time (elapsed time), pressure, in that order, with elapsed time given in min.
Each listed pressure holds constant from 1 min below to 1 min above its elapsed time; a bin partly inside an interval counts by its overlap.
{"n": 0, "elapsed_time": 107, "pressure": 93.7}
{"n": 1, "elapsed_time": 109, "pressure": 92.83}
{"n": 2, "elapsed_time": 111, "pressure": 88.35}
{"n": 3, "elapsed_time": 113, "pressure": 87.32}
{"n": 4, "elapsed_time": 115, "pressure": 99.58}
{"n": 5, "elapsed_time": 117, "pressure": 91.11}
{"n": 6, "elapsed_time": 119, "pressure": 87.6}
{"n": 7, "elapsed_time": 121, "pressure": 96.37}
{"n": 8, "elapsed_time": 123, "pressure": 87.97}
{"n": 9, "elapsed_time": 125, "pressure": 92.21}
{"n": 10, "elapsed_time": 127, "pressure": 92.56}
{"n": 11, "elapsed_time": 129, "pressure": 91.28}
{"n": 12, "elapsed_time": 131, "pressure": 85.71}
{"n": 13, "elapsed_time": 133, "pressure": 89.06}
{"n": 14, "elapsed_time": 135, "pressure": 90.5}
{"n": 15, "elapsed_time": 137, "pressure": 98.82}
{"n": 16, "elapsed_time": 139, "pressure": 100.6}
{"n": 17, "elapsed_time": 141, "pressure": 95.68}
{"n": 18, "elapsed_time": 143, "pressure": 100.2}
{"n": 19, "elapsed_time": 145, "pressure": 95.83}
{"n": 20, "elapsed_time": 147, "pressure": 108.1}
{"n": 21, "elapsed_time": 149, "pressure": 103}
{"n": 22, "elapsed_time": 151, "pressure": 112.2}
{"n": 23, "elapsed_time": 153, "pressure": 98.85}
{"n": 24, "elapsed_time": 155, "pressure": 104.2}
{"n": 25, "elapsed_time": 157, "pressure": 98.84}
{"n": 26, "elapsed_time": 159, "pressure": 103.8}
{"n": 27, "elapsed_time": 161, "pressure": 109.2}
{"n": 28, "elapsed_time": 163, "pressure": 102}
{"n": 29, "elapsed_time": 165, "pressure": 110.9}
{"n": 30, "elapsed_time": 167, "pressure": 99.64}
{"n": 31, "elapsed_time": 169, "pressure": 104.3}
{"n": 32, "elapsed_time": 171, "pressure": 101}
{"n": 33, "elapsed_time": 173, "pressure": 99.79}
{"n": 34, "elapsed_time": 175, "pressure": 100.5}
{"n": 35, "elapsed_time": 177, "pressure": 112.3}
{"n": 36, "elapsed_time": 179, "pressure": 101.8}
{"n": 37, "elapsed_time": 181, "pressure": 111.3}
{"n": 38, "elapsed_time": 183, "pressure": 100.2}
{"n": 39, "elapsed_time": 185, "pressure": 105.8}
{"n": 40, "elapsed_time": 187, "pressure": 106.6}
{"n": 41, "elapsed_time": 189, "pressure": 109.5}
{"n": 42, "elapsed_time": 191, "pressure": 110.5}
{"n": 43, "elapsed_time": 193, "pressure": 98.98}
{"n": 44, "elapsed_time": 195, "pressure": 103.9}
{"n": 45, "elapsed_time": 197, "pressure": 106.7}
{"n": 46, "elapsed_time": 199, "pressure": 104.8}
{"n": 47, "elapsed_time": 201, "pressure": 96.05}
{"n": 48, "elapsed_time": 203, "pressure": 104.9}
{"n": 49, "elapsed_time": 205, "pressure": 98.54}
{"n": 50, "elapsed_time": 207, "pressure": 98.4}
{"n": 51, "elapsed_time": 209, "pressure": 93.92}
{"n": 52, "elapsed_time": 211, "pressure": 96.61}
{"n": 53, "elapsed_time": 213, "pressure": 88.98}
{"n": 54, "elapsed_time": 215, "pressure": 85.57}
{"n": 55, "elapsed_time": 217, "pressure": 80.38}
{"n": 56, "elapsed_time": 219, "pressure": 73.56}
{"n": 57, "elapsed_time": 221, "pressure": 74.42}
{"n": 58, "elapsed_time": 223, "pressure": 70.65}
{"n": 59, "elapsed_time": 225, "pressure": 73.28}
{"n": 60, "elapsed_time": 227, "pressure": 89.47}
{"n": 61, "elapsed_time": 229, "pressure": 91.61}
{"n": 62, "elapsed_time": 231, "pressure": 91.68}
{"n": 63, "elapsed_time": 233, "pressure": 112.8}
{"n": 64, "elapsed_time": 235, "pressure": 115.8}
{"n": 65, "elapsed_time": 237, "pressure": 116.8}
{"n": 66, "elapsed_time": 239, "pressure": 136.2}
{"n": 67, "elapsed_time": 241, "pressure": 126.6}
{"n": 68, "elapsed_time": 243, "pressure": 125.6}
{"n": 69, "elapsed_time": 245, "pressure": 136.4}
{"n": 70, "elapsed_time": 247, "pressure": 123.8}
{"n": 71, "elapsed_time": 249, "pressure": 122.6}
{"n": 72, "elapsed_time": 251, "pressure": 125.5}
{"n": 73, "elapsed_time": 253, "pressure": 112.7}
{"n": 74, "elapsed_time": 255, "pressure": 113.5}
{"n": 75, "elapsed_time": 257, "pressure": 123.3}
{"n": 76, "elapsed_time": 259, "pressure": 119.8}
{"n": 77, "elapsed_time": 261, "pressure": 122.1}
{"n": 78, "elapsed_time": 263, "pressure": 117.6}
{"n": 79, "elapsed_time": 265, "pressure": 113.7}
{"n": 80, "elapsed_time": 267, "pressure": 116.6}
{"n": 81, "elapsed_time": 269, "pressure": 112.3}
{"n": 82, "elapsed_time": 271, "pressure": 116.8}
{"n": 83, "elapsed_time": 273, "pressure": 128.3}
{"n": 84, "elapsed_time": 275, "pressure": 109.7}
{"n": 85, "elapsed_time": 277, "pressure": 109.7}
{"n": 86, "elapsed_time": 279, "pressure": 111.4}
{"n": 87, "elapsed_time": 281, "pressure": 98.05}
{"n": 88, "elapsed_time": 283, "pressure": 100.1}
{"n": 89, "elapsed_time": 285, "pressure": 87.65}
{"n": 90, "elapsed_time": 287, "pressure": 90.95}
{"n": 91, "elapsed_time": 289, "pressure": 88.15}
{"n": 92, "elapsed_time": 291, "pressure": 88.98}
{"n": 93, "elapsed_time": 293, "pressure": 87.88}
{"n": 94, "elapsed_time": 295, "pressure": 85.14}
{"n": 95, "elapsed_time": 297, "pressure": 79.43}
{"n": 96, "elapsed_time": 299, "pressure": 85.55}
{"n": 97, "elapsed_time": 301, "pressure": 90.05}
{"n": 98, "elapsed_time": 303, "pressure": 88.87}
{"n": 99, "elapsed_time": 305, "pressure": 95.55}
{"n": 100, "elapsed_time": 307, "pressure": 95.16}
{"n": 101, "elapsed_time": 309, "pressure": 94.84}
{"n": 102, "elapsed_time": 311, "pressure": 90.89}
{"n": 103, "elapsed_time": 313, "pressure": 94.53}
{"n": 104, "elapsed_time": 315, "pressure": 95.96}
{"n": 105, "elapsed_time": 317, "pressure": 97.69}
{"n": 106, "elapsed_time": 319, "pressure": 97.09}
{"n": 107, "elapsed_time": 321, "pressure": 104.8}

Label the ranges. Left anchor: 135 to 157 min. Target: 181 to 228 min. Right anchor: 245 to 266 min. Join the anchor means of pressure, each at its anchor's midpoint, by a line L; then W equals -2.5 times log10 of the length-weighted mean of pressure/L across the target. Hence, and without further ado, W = 0.17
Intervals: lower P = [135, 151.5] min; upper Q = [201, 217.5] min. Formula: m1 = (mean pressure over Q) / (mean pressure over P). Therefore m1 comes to 0.93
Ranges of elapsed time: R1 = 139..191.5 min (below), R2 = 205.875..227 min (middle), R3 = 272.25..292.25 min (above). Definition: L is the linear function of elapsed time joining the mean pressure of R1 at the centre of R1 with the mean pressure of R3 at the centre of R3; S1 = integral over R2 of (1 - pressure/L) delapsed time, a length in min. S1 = 3.8 min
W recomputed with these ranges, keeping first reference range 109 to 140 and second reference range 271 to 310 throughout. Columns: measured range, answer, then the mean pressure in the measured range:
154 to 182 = -0.12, 104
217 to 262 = -0.14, 108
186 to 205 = -0.12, 104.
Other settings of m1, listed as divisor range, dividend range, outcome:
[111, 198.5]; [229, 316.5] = 1.07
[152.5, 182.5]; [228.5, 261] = 1.14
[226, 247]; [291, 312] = 0.78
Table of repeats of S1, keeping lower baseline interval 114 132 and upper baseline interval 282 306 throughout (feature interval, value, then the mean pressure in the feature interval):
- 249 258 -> -3.0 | 119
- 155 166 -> -1.7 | 105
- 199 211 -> -1.1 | 98.8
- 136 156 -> -2.3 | 102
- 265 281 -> -4.4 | 114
